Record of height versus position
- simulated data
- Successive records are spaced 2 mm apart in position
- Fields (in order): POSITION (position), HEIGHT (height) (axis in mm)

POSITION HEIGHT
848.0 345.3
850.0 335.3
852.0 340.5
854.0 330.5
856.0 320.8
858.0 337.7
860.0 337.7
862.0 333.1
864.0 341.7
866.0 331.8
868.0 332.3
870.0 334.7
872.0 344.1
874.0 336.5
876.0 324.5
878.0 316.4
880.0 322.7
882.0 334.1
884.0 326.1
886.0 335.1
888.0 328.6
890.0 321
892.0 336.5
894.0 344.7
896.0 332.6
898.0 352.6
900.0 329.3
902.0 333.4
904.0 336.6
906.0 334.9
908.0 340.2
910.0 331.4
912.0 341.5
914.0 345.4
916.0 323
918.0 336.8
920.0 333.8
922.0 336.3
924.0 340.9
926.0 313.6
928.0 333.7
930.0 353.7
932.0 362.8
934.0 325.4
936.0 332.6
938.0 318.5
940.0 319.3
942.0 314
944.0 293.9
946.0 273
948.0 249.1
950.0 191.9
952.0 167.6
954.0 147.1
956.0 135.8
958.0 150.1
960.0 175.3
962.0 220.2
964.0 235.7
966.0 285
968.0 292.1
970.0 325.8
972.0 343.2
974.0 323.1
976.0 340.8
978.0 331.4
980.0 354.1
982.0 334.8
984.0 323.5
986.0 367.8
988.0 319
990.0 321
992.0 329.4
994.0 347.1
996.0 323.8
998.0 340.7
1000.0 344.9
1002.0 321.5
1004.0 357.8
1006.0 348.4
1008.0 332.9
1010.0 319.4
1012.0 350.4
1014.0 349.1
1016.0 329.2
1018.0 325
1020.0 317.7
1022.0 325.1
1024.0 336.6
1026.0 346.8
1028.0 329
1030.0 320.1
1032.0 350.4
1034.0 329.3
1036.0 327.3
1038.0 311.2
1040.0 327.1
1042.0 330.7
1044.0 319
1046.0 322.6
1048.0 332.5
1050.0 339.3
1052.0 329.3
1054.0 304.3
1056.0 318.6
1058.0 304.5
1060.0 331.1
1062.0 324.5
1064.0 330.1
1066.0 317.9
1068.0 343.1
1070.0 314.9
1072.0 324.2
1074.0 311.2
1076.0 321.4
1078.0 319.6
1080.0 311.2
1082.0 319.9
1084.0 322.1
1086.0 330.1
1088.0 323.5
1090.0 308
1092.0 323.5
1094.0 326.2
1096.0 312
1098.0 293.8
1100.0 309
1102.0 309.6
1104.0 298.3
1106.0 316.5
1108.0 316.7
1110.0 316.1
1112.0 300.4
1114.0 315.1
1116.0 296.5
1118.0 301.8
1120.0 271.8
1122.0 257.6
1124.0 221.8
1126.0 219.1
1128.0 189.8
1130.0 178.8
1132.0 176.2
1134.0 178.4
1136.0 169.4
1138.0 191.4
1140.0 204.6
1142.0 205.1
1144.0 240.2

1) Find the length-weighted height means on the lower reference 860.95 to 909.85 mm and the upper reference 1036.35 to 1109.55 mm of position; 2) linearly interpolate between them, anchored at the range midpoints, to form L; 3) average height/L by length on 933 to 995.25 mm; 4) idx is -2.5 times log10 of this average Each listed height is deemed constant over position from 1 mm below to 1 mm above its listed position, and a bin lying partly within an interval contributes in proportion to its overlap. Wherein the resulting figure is 0.16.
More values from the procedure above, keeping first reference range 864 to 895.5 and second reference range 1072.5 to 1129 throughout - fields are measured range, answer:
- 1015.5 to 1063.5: -0.06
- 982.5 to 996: -0.06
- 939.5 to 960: 0.41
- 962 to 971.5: 0.14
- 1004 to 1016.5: -0.09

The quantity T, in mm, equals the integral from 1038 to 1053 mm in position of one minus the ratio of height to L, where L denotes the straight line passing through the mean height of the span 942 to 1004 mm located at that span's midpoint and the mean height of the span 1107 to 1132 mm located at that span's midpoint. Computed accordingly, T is -2.95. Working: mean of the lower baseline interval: 285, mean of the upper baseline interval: 262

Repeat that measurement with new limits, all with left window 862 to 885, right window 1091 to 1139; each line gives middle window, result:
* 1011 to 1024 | -1.8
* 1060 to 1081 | -3.3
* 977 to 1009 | -4.1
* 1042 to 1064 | -3.1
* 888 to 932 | -2.0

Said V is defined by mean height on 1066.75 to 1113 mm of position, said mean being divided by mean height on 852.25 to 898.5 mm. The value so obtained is 0.95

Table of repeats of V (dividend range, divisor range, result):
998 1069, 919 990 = 1.13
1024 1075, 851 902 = 0.98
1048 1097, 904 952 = 1.02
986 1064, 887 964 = 1.11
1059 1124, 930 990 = 1.10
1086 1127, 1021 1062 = 0.91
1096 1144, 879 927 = 0.76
